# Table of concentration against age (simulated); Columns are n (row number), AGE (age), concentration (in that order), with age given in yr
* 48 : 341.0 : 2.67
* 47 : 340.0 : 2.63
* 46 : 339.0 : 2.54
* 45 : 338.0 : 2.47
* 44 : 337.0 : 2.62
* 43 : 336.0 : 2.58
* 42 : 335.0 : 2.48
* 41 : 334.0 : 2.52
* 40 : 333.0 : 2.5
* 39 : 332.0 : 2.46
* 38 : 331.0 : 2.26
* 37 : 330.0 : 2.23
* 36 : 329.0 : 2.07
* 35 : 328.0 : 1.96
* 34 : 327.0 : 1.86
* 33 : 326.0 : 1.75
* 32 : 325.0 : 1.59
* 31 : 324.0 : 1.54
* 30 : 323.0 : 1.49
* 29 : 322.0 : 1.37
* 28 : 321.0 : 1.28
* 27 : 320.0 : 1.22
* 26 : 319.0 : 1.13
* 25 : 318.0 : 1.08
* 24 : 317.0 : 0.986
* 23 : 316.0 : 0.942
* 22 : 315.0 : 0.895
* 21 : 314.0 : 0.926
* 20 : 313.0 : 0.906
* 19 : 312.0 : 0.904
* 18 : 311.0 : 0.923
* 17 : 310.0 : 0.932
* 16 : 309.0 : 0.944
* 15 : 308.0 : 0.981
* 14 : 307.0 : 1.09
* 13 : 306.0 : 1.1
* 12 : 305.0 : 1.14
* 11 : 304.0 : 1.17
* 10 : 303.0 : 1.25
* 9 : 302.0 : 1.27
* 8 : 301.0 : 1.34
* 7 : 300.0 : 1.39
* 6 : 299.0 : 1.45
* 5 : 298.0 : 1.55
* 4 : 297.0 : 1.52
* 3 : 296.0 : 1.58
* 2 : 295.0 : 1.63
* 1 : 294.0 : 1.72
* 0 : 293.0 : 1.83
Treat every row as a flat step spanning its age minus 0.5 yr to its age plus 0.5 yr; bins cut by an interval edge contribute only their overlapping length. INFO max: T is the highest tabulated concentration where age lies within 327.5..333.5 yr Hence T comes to 2.5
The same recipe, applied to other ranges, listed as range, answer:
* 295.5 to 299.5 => 1.58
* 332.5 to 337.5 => 2.62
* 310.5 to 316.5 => 0.942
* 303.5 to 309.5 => 1.17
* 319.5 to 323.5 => 1.49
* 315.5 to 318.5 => 1.08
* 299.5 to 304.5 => 1.39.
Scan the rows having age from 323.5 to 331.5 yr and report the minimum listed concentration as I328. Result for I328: 1.54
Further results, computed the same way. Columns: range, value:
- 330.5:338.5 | 2.26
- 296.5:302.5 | 1.27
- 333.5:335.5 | 2.48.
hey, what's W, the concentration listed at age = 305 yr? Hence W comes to 1.14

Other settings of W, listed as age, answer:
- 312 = 0.904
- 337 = 2.62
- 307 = 1.09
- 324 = 1.54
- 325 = 1.59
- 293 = 1.83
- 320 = 1.22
